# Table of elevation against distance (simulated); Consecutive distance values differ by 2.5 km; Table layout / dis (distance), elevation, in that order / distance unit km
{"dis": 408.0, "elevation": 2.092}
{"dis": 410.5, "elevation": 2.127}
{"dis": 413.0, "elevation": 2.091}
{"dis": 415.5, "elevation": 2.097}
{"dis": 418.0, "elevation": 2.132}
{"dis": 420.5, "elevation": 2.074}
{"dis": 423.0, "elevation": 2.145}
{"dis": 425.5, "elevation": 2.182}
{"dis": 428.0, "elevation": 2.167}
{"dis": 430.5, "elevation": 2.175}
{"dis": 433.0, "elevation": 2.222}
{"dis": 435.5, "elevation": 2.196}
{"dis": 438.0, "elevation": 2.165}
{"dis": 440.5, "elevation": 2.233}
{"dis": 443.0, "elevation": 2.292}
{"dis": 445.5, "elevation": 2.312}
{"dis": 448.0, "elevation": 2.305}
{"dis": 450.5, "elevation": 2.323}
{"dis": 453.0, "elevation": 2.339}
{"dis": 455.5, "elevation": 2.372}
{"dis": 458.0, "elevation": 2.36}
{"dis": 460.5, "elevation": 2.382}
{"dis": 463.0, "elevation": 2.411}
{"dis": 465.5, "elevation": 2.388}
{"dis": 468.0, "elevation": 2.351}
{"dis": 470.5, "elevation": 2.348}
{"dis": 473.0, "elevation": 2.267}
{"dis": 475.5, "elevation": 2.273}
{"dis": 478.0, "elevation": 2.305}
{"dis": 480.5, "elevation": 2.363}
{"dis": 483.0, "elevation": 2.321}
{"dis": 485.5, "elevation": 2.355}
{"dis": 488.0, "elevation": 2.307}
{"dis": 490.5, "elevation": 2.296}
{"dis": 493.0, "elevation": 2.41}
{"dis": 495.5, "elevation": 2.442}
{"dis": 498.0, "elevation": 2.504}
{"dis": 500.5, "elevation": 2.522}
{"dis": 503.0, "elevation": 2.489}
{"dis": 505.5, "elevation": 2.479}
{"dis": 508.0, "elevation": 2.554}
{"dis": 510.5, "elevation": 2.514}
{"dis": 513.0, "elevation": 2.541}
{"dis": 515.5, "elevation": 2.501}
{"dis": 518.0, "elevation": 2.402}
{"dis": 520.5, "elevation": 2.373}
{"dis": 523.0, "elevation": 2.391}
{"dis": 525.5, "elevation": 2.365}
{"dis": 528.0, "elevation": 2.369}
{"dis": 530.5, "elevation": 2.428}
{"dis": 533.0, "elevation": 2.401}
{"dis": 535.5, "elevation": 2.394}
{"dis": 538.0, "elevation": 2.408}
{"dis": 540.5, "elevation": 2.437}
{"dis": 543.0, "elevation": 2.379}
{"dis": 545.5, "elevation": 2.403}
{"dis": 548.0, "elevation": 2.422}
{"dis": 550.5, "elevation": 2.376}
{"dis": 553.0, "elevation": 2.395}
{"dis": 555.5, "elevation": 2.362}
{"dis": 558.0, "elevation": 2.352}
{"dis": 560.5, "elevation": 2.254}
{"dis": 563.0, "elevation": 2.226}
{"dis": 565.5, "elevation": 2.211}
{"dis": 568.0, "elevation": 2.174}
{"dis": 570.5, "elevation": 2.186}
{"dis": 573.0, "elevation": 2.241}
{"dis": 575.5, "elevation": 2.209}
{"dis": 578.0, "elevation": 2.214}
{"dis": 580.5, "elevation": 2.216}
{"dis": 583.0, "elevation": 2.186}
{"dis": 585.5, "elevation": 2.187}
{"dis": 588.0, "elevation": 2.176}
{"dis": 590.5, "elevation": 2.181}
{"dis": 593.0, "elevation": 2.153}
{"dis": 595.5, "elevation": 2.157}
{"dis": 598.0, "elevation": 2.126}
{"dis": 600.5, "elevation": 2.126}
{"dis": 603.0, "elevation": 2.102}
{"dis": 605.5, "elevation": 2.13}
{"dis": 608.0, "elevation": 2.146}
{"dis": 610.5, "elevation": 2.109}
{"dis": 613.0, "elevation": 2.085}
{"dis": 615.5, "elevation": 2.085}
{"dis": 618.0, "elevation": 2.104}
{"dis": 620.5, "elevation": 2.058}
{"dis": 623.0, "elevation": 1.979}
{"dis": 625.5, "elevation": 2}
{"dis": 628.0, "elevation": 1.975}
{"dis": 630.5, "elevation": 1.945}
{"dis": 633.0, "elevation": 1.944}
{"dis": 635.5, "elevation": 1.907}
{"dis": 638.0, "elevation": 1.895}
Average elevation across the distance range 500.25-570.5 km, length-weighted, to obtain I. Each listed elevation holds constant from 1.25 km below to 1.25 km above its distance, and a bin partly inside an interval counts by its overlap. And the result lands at 2.39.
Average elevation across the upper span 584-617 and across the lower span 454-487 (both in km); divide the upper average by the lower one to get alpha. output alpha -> 0.9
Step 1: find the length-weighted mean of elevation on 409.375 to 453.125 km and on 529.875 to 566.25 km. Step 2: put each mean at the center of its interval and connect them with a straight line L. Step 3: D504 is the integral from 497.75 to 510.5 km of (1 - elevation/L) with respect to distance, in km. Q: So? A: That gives -1.16 km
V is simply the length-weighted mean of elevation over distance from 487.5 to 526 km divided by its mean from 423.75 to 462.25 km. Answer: 1.1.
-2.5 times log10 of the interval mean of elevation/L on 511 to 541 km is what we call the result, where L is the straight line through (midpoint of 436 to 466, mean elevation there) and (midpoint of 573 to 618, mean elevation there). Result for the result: -0.09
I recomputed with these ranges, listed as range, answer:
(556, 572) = 2.24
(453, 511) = 2.39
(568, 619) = 2.16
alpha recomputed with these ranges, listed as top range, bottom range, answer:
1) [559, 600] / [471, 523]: 0.91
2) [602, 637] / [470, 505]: 0.86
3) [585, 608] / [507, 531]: 0.88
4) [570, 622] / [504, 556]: 0.89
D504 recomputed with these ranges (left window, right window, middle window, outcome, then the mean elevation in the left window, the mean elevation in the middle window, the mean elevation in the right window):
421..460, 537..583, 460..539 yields -4.4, 2.25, 2.4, 2.3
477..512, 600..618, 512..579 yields -1.9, 2.42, 2.35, 2.11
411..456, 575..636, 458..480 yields -1.6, 2.21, 2.34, 2.1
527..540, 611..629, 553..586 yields 0.2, 2.4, 2.24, 2.04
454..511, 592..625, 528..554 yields -1.7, 2.39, 2.4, 2.1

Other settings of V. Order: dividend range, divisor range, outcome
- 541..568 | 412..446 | 1.07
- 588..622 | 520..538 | 0.89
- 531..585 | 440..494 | 0.99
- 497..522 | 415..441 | 1.15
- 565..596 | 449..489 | 0.94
